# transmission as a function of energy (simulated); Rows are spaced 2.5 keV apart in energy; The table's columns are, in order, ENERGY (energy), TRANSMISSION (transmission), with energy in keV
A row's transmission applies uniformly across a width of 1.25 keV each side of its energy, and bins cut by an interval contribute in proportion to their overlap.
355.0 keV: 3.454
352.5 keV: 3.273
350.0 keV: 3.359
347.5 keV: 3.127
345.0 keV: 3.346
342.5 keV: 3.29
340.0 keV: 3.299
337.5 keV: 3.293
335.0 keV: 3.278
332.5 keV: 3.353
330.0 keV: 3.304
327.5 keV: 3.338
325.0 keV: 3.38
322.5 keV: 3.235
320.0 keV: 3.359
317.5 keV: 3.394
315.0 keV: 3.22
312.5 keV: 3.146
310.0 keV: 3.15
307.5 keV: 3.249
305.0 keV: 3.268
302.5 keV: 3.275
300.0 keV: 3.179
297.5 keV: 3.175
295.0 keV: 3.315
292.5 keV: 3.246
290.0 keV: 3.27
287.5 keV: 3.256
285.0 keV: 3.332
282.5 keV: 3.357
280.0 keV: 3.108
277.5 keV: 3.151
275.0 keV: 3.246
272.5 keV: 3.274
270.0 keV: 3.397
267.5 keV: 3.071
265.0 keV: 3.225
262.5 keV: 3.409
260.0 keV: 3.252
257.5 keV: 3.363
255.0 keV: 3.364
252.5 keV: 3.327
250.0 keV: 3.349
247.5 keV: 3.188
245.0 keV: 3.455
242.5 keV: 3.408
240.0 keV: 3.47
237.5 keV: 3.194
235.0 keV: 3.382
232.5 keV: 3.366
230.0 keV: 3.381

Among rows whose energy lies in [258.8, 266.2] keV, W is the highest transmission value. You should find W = 3.409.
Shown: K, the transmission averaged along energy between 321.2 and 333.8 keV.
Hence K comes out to 3.32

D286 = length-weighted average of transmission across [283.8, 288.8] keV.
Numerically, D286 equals 3.29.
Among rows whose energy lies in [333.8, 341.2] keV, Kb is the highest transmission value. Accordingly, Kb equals 3.299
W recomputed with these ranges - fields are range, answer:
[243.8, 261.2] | 3.455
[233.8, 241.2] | 3.47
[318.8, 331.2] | 3.38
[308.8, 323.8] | 3.394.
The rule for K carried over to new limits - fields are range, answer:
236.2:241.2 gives 3.33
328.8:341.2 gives 3.31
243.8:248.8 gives 3.32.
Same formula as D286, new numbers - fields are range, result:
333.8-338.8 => 3.29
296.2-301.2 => 3.18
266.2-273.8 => 3.25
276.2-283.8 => 3.21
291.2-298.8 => 3.25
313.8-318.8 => 3.31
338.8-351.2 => 3.28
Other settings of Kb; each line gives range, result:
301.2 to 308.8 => 3.275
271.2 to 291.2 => 3.357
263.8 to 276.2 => 3.397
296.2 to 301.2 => 3.179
